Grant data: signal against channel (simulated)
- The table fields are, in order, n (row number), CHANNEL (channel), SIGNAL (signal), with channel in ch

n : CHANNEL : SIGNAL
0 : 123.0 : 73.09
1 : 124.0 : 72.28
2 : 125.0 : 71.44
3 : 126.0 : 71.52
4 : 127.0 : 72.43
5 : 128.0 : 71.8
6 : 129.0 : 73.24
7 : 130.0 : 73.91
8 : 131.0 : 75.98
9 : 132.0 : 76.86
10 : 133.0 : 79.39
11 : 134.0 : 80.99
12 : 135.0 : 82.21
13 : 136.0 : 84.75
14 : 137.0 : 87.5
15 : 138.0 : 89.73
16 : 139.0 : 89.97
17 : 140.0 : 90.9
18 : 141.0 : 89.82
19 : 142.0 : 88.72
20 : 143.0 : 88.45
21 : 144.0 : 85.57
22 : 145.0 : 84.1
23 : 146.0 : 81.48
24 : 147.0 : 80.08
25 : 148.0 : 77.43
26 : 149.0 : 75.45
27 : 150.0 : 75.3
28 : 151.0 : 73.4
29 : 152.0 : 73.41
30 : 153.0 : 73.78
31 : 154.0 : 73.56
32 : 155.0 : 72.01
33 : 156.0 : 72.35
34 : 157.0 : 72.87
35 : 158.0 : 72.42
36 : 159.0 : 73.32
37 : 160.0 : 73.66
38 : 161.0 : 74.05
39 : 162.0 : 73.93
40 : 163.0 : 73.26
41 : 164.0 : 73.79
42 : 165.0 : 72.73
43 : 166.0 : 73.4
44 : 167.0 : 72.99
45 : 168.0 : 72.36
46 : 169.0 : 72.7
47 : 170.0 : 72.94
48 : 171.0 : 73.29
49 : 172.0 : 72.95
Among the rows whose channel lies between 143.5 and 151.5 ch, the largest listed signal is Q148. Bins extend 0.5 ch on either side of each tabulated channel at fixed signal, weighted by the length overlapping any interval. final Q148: 85.57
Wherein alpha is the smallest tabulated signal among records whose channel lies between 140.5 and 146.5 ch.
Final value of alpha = 81.48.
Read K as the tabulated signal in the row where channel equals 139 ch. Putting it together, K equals 89.97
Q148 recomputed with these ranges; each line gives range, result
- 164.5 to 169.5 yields 73.4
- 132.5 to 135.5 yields 82.21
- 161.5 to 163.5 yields 73.93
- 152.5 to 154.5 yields 73.78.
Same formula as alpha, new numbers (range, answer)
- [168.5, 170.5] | 72.7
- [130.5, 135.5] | 75.98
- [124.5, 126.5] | 71.44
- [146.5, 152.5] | 73.4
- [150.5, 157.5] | 72.01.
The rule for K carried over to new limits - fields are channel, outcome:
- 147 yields 80.08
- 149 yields 75.45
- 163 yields 73.26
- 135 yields 82.21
